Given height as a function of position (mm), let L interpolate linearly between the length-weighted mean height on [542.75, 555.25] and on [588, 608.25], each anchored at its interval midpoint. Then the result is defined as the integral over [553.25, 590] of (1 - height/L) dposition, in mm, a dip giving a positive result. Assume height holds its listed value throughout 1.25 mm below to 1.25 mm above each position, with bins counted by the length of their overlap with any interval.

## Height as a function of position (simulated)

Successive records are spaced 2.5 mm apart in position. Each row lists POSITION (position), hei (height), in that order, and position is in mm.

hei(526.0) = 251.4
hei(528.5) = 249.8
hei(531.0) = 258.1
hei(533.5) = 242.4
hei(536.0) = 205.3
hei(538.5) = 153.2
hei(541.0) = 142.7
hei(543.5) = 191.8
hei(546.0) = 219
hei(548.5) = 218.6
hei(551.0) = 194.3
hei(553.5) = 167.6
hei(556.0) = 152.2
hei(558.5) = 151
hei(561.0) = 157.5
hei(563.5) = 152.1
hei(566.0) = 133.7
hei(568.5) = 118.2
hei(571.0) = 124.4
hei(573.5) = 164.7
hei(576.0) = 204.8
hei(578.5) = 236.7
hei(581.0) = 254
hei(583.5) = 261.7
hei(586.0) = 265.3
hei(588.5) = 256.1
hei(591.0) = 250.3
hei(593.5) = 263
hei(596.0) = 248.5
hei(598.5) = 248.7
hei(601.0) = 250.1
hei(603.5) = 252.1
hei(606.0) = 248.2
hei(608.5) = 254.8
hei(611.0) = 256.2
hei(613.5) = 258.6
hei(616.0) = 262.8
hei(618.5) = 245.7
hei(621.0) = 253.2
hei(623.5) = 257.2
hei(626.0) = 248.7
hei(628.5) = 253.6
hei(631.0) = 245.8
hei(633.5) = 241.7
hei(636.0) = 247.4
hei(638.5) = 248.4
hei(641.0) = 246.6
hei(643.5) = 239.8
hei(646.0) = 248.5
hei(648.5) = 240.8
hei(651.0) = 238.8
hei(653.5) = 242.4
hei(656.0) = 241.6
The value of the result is 6.0 mm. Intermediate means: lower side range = 197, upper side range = 252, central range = 188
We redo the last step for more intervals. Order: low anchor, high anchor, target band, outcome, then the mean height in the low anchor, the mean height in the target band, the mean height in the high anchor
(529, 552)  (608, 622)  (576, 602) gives -1.5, 204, 251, 255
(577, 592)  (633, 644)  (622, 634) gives -0.1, 253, 250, 245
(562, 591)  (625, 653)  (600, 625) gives -3.1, 199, 254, 245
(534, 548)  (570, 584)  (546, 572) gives 4.8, 188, 160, 206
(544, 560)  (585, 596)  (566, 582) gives 3.4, 184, 179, 257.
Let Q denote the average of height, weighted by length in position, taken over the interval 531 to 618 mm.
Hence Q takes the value 212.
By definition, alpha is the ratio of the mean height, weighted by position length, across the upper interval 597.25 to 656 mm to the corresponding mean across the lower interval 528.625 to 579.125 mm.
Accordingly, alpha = 1.38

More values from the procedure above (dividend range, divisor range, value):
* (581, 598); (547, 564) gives 1.49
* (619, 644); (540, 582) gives 1.42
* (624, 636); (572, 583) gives 1.15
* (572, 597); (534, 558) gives 1.30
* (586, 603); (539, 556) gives 1.37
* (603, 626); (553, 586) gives 1.42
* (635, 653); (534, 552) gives 1.28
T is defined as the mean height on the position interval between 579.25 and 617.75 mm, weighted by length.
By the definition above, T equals 255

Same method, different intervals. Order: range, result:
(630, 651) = 245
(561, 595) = 205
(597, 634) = 252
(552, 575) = 148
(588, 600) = 253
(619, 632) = 251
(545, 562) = 180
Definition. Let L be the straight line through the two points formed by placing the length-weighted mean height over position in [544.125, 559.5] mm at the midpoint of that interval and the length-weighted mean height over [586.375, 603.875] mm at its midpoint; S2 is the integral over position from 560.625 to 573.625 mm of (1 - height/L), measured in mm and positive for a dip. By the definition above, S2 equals 4.4 mm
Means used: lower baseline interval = 185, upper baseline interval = 253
